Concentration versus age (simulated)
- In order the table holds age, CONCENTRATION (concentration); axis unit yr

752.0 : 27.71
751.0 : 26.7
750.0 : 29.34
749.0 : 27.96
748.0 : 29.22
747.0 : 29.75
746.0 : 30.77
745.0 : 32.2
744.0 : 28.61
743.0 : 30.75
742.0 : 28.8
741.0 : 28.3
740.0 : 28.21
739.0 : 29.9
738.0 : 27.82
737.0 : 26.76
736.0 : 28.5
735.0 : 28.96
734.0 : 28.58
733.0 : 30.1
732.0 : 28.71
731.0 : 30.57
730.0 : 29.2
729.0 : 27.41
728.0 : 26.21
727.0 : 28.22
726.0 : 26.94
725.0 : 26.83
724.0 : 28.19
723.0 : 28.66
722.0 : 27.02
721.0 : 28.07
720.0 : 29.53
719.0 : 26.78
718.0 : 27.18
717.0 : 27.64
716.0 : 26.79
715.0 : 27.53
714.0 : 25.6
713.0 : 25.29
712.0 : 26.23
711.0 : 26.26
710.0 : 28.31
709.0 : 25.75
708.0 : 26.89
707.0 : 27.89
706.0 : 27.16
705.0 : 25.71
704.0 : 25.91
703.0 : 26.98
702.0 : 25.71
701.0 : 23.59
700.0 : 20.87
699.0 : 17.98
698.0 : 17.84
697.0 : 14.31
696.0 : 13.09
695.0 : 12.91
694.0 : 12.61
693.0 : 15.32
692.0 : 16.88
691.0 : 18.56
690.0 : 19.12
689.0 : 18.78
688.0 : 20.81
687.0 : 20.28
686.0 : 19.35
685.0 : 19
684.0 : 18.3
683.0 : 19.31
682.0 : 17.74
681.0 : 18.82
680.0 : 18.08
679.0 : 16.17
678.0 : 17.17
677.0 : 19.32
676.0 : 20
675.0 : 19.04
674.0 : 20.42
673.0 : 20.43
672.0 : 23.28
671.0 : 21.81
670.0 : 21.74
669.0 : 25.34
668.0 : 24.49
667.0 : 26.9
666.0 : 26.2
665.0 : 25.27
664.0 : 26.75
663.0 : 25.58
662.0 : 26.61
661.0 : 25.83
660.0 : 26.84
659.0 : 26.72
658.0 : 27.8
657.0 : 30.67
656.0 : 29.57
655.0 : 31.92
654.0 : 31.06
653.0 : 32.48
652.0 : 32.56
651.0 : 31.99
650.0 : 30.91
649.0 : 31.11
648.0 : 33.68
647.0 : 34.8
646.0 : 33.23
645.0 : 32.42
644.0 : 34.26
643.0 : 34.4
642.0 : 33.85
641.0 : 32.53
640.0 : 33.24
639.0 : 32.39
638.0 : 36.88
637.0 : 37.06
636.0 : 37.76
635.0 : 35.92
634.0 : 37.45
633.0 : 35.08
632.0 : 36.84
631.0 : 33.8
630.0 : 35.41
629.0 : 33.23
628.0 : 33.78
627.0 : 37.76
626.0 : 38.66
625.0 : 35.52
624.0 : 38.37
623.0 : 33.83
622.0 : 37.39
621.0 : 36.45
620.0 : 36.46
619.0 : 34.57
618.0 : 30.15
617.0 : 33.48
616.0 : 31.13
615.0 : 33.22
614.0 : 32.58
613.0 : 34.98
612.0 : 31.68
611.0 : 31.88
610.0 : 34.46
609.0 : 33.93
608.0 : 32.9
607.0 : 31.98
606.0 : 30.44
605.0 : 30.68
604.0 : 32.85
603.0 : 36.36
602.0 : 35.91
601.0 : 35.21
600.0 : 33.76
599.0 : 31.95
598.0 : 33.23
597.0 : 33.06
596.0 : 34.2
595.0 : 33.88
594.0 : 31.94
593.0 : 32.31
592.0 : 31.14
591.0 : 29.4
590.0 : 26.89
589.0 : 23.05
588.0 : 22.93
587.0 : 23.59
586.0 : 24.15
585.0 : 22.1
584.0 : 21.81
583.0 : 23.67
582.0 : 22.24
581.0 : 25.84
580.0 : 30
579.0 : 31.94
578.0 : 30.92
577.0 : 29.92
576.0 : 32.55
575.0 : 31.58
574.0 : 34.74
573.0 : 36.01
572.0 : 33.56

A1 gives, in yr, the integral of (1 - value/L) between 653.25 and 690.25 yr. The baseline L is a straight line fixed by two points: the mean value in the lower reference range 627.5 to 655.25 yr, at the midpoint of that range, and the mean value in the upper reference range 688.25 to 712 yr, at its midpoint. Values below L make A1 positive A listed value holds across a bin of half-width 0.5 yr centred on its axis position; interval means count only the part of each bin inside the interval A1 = 6.24 yr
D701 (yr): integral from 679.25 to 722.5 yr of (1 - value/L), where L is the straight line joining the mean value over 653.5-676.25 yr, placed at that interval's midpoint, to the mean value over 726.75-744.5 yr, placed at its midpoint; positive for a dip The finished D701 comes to 7.9 yr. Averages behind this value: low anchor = 25.5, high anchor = 28.7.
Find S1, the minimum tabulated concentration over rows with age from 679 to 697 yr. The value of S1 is 12.61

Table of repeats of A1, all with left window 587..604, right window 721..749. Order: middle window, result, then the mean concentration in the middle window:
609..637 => -3.7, 34.9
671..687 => 5.7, 19.2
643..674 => 1.9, 28.4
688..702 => 5.7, 17.5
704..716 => 1.1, 26.6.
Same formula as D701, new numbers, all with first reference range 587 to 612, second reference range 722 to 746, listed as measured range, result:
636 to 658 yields -1.6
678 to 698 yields 8.3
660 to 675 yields 2.9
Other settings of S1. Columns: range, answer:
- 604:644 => 30.15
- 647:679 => 16.17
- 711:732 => 25.29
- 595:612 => 30.44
